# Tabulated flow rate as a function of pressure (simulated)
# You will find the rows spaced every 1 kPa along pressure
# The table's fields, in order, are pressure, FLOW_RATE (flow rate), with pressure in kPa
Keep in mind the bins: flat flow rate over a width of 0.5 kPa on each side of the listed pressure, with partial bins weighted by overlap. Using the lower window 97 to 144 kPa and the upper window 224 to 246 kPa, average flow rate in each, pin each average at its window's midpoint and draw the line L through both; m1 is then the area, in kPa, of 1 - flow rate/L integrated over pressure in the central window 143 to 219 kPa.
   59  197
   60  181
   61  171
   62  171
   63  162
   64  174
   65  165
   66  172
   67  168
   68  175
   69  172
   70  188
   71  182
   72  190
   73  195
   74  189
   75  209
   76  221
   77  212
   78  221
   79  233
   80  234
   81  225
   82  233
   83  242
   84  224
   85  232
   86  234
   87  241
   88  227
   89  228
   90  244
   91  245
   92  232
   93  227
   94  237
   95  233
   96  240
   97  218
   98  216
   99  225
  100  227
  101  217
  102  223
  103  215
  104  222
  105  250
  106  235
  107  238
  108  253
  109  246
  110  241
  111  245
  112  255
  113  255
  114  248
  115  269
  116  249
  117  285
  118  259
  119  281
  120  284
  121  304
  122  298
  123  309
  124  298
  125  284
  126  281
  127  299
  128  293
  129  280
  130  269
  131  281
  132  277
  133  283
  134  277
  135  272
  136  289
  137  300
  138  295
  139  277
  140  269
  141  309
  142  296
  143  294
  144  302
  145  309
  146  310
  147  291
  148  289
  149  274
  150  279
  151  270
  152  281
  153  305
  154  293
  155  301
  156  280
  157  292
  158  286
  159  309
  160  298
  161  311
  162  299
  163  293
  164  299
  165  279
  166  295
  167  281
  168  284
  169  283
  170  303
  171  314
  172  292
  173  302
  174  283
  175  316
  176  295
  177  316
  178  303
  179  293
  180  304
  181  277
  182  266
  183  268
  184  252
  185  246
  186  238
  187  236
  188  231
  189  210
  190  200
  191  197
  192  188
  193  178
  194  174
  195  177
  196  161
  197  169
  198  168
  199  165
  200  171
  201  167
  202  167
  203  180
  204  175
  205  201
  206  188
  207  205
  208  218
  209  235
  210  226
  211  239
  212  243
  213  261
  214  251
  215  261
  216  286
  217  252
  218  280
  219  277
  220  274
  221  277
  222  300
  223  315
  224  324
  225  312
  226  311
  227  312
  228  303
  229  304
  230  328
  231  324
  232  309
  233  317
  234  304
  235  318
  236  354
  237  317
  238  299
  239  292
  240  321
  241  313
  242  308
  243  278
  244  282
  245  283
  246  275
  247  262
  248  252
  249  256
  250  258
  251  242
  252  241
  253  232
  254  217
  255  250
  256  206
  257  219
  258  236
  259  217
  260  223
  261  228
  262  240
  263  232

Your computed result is 8.5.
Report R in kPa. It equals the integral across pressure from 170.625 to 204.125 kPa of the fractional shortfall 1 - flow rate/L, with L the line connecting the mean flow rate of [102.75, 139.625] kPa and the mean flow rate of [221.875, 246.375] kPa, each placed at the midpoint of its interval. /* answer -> 6.9 kPa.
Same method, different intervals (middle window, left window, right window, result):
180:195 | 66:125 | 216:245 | 2.9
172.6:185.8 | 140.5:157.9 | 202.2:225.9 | -0.6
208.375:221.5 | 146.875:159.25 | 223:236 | 2.2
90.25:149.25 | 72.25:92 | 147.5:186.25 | -2.7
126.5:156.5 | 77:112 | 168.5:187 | -3.0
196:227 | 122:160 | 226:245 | 6.9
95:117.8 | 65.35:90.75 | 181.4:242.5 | -2.0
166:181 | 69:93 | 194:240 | -3.2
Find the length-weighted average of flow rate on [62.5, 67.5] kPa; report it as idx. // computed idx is 168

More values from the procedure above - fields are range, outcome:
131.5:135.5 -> 277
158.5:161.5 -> 306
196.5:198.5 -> 168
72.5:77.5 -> 205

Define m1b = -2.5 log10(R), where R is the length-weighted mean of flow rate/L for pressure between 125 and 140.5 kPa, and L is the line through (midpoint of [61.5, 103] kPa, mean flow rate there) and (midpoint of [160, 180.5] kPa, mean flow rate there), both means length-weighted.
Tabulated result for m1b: -0.09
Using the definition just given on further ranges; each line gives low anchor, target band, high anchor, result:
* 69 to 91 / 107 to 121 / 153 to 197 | -0.11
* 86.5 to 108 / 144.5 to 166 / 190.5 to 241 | -0.21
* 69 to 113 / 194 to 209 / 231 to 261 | 0.39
